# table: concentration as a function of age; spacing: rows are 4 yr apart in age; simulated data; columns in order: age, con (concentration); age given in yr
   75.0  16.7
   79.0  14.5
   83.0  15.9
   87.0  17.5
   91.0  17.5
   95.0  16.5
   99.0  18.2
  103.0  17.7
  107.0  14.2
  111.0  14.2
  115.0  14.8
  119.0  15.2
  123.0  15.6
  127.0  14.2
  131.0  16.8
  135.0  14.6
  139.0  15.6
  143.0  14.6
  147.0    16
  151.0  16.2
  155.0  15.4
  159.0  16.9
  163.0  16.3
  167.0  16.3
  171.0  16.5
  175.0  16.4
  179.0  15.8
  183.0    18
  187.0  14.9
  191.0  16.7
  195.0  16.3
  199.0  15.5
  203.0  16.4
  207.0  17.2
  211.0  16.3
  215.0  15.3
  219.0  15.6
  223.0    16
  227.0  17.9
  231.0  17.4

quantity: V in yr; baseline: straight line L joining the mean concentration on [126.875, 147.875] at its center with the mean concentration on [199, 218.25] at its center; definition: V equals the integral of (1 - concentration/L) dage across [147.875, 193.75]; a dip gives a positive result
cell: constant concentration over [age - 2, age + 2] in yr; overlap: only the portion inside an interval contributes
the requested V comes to -1.6 yr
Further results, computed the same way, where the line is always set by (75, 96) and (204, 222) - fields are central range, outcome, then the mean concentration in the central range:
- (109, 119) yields 1.0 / 14.6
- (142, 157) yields 0.6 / 15.6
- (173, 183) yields -0.2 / 16.5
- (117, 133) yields 0.8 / 15.4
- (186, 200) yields 0.2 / 15.9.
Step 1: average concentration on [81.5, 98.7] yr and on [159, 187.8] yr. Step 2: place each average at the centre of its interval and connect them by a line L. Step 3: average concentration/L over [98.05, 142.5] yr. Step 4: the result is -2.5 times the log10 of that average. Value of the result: 0.09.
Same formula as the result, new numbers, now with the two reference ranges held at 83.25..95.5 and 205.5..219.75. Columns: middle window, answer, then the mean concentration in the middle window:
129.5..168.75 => 0.05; 15.9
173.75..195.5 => 0.00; 16.4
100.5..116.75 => 0.11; 15.3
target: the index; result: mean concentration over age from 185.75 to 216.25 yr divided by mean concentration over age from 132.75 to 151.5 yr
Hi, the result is 1.1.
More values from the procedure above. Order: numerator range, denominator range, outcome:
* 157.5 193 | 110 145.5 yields 1.09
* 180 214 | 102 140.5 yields 1.07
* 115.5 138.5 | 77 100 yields 0.92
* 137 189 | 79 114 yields 0.99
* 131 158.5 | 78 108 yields 0.94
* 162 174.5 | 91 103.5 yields 0.94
